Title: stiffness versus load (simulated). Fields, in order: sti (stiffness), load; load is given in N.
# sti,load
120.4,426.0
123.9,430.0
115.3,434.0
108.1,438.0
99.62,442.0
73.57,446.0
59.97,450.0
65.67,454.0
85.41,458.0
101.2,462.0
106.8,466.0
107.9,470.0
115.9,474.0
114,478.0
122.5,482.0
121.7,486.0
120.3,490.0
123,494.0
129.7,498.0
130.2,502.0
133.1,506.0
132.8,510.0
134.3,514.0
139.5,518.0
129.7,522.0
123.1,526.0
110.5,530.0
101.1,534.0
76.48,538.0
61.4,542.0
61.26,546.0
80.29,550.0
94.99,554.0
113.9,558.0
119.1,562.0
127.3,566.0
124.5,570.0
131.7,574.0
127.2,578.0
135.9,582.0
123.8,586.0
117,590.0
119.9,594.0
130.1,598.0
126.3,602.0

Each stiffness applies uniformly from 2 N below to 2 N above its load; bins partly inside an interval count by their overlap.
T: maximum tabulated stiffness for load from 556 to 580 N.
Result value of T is 131.7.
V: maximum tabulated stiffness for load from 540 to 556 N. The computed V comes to 94.99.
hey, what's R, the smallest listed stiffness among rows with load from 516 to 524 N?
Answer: 129.7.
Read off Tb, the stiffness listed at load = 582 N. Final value 135.9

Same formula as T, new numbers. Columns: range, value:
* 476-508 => 133.1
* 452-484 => 122.5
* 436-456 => 108.1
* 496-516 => 134.3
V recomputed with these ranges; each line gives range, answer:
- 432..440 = 115.3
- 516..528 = 139.5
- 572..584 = 135.9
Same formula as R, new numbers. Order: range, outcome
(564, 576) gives 124.5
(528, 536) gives 101.1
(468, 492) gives 107.9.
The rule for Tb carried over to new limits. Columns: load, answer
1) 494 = 123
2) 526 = 123.1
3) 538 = 76.48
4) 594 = 119.9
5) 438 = 108.1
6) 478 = 114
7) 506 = 133.1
